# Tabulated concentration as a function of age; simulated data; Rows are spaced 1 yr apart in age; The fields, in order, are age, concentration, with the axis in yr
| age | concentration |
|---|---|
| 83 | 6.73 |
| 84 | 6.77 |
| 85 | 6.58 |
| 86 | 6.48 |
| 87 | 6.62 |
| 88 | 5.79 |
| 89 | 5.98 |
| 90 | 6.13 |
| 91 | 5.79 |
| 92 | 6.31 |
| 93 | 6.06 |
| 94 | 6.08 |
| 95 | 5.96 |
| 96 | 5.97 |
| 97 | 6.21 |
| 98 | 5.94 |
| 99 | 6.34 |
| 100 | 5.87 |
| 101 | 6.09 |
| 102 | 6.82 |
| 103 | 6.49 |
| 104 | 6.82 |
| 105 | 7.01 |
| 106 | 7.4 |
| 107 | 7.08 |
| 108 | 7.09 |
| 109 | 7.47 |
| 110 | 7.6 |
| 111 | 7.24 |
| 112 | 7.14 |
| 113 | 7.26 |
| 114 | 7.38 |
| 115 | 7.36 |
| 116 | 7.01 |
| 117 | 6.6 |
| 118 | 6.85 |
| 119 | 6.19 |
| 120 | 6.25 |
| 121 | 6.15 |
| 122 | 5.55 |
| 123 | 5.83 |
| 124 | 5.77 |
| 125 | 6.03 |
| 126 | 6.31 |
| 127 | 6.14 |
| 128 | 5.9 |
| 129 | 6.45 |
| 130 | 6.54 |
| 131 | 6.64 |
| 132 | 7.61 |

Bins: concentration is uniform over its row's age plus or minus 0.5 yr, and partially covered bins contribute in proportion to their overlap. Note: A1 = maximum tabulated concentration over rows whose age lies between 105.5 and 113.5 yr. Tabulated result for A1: 7.6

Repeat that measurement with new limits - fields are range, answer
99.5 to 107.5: 7.4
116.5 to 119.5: 6.85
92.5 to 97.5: 6.21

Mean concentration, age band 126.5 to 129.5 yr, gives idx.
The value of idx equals 6.16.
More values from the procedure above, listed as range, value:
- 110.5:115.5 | 7.28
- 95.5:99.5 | 6.12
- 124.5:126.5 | 6.17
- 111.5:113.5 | 7.2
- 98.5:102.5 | 6.28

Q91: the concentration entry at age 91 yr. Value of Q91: 5.79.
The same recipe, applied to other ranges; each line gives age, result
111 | 7.24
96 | 5.97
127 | 6.14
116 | 7.01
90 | 6.13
